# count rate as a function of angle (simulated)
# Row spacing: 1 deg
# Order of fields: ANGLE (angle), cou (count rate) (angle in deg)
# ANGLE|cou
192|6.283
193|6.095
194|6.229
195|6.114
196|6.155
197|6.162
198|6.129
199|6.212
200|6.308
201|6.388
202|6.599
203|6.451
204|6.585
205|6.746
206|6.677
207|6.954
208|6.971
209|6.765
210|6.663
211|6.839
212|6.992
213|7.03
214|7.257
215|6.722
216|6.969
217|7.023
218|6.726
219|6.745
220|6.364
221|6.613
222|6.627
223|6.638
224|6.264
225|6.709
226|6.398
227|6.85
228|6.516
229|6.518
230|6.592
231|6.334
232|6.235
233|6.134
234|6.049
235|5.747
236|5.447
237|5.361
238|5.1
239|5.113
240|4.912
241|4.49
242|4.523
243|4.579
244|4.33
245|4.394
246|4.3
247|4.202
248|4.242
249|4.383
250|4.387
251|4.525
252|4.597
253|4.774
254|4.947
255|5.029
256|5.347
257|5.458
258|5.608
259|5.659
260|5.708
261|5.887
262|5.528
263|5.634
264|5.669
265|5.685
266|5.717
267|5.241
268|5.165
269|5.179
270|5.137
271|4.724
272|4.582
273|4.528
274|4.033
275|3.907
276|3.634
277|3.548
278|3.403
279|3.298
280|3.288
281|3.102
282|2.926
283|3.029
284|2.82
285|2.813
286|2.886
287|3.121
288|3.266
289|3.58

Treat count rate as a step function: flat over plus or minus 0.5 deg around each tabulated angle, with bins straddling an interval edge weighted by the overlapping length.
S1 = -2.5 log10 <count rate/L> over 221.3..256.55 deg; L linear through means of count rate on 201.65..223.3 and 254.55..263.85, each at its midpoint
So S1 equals 0.13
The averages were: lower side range 6.77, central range 5.4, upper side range 5.55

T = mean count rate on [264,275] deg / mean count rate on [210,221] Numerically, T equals 0.73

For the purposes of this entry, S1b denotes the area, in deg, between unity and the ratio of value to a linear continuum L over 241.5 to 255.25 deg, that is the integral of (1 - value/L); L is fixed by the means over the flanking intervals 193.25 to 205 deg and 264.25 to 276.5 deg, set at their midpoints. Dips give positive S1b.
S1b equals 2.00 deg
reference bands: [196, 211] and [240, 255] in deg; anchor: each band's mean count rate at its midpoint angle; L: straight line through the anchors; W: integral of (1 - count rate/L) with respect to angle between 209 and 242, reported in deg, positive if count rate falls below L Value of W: -4.5 deg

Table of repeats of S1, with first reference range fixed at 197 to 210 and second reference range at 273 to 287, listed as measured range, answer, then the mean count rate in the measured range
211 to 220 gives -0.14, 6.9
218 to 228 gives -0.15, 6.58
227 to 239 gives -0.13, 6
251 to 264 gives -0.24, 5.33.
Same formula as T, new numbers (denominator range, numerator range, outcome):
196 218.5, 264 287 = 0.61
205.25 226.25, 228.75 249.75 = 0.76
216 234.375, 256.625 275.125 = 0.80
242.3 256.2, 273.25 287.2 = 0.72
